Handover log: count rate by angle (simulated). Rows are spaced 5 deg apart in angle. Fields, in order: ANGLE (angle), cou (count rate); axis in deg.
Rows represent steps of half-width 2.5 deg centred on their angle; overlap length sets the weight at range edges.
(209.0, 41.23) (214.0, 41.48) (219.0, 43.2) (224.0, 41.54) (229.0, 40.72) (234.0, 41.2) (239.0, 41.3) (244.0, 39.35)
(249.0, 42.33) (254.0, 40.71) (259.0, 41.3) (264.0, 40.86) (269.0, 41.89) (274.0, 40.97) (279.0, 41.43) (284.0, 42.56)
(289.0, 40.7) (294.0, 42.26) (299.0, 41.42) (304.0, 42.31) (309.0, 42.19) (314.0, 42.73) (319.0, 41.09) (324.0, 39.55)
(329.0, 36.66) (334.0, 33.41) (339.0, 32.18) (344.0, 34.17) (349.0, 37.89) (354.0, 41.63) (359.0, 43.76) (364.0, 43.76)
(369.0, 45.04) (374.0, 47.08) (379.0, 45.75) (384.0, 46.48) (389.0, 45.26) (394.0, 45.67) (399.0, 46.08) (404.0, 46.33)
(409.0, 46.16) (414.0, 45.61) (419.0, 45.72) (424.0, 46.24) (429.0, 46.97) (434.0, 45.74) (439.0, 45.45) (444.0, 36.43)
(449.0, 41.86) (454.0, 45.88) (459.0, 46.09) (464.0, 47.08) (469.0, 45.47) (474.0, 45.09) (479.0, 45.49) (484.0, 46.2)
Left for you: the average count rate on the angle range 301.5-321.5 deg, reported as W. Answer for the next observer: 42.1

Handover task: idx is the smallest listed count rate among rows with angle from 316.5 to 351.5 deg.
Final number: 32.18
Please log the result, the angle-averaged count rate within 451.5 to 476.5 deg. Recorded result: 45.9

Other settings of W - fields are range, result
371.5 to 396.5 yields 46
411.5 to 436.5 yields 46.1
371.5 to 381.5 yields 46.4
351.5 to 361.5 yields 42.7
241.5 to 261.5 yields 40.9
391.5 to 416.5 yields 46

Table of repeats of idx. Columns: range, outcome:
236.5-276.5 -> 39.35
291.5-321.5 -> 41.09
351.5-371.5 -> 41.63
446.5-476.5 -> 41.86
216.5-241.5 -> 40.72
